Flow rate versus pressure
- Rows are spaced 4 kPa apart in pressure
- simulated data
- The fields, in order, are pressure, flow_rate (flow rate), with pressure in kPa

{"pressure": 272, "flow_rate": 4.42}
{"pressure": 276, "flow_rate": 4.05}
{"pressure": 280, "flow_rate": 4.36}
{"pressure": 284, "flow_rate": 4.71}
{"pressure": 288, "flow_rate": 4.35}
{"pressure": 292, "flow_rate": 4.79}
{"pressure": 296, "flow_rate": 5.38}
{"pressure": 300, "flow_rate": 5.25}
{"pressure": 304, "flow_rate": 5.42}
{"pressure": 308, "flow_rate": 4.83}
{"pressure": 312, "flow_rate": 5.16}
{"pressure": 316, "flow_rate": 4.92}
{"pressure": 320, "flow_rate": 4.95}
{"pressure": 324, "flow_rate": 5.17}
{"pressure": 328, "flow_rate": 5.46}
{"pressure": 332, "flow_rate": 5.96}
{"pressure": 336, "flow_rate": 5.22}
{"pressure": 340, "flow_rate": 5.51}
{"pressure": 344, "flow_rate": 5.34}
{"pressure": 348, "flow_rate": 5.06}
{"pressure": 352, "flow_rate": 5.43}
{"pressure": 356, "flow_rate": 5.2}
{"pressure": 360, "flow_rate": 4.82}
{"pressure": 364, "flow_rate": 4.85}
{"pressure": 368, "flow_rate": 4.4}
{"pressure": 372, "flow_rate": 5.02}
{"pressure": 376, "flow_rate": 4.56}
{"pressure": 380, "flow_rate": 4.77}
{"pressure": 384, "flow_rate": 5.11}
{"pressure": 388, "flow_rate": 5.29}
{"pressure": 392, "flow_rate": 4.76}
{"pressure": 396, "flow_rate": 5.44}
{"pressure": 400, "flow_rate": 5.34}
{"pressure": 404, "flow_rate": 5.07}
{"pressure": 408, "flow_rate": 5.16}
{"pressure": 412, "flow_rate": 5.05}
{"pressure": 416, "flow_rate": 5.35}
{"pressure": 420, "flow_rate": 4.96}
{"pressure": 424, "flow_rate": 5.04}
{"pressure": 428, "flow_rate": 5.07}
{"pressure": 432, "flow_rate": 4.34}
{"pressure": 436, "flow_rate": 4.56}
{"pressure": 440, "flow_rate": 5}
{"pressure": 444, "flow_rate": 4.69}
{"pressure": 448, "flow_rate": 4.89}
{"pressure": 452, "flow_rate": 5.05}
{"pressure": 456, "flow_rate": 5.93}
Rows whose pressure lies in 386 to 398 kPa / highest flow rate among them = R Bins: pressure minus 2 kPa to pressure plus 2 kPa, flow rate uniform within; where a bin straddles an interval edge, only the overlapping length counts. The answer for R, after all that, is 5.44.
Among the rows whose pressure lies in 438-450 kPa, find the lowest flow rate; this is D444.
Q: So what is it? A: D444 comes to 4.69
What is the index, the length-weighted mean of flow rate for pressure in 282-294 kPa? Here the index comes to 4.62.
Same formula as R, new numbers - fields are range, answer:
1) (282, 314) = 5.42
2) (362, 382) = 5.02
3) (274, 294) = 4.79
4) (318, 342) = 5.96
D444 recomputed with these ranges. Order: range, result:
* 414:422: 4.96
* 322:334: 5.17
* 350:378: 4.4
